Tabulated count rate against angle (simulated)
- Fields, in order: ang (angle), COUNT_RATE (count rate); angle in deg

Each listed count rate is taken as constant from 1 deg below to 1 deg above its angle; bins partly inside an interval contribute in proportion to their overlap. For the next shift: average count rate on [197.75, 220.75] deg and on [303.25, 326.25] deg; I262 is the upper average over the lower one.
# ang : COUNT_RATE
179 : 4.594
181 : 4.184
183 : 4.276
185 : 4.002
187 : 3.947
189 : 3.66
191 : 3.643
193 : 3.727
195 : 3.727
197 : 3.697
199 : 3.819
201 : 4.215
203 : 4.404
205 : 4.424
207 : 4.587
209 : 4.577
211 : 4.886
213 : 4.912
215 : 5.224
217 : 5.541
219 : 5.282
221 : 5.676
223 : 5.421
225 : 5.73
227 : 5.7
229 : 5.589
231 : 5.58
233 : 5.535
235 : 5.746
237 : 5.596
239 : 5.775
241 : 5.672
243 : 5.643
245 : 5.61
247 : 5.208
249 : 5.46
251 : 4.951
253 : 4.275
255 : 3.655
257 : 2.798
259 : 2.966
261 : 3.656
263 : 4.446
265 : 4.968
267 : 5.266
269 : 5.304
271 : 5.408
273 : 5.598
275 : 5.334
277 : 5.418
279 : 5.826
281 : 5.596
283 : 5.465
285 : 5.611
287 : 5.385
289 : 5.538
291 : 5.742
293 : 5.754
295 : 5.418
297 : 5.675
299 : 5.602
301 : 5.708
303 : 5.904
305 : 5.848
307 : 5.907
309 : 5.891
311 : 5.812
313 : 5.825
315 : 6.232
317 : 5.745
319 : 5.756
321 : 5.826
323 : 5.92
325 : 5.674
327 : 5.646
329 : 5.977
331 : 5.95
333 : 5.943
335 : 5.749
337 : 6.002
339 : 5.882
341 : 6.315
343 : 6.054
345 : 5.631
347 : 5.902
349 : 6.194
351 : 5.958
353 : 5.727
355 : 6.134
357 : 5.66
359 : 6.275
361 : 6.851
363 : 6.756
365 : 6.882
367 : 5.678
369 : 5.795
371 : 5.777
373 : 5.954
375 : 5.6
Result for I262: 1.2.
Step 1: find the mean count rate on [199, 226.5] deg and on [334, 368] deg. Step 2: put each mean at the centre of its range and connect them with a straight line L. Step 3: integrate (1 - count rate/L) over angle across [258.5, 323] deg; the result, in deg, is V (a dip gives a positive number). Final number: 1.5 deg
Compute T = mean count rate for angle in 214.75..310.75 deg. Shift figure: 5.32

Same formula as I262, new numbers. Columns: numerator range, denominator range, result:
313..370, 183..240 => 1.25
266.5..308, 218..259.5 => 1.08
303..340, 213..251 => 1.06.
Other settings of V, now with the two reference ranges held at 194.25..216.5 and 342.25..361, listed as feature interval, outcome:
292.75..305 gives -0.57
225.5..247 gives -3.88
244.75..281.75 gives 1.85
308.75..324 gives -0.69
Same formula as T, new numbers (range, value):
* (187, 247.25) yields 4.94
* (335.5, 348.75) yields 5.97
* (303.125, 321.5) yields 5.87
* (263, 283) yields 5.37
